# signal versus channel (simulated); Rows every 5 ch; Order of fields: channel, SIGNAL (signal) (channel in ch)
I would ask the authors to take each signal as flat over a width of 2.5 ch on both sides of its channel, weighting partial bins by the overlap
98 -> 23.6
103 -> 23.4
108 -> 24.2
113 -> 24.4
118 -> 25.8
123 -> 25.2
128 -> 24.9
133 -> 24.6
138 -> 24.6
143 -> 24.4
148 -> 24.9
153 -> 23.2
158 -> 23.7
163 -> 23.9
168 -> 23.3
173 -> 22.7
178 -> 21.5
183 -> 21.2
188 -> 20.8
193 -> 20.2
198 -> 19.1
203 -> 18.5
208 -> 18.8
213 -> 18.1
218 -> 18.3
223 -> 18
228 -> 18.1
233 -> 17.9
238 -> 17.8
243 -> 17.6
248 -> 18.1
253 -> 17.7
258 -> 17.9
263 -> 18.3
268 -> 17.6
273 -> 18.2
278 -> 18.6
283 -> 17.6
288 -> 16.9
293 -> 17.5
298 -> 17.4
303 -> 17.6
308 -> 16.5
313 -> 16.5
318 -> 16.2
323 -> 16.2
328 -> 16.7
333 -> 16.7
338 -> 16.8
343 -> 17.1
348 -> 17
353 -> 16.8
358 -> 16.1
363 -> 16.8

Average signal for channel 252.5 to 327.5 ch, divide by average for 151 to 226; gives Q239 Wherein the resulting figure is 0.84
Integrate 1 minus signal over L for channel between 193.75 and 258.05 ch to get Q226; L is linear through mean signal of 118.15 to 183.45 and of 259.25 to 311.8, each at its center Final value 6.8 ch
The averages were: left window 23.9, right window 17.6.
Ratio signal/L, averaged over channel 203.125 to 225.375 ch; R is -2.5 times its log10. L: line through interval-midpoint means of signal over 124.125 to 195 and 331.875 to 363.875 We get 0.17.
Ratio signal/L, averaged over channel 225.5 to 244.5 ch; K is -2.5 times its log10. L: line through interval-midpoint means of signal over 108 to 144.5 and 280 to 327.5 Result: 0.12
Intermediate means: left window 24.8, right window 16.9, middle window 17.9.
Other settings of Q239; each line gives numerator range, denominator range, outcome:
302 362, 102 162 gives 0.68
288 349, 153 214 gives 0.80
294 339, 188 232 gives 0.89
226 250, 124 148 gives 0.72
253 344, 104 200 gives 0.74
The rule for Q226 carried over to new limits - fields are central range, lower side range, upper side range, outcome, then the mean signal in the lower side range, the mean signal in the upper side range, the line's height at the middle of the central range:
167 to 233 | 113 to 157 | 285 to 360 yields 6.7 ch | 24.6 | 16.8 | 21.9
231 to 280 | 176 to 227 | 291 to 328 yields 0.4 ch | 19.4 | 16.8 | 18.1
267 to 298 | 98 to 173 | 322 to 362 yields 1.9 ch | 24.2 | 16.7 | 18.9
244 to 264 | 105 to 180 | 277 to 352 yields 1.6 ch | 24.1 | 17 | 19.5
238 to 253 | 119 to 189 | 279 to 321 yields 1.3 ch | 23.6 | 17.1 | 19.5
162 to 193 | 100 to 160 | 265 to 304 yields 0.5 ch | 24.4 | 17.7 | 22.4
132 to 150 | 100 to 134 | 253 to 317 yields -0.8 ch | 24.6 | 17.5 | 23.6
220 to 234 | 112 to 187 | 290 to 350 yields 1.8 ch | 23.8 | 16.8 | 20.6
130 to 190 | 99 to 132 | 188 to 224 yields -4.1 ch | 24.6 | 18.9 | 21.8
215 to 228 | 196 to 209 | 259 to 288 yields 0.3 ch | 18.8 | 18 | 18.6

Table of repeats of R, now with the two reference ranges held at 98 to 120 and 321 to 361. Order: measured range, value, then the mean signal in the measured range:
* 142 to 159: -0.05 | 24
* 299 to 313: 0.05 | 17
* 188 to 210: 0.11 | 19.3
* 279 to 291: 0.07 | 17.4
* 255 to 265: 0.07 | 18.1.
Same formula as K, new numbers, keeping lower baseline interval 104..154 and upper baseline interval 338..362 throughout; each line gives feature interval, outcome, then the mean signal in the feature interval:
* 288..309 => 0.08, 17.3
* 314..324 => 0.10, 16.2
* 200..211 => 0.17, 18.6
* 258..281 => 0.09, 18.1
